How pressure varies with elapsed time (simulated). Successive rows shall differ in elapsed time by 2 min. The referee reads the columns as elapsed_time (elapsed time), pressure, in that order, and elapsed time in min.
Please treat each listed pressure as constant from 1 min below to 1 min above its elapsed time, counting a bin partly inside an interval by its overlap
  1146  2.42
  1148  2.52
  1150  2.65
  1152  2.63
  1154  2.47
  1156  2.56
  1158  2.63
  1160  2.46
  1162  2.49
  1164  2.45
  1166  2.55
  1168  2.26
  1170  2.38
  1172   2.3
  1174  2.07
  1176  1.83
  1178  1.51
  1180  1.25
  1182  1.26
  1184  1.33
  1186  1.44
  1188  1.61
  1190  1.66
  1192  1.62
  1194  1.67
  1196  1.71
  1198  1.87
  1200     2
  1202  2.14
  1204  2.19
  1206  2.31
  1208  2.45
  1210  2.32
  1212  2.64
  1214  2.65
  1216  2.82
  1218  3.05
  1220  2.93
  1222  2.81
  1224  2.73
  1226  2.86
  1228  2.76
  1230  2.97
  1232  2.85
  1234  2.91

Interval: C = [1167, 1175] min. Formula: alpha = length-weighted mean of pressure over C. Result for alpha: 2.25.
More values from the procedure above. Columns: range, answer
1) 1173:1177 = 1.95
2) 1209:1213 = 2.48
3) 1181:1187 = 1.34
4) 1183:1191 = 1.51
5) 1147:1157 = 2.57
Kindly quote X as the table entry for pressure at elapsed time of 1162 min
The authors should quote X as 2.49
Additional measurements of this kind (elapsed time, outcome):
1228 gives 2.76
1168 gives 2.26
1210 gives 2.32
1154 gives 2.47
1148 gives 2.52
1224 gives 2.73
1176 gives 1.83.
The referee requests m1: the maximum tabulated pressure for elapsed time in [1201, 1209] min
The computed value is 2.45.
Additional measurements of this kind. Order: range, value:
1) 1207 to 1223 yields 3.05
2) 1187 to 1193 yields 1.66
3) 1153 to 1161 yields 2.63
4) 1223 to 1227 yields 2.86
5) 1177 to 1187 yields 1.51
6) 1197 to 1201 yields 2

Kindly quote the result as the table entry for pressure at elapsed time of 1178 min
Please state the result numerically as 1.51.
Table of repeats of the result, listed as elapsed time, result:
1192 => 1.62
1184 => 1.33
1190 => 1.66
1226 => 2.86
